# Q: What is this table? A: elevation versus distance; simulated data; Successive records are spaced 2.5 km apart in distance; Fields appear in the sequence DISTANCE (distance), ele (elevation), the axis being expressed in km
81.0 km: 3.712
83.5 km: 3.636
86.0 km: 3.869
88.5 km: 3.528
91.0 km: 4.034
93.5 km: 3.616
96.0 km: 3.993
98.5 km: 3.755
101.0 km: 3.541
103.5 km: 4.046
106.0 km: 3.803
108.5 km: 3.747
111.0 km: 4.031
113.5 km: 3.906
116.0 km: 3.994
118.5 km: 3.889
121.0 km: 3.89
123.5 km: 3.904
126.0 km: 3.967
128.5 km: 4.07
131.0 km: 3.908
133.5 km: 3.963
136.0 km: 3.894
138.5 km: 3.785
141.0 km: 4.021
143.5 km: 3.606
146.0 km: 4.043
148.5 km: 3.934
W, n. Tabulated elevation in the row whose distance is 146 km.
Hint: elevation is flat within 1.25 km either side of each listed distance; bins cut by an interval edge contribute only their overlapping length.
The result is 4.043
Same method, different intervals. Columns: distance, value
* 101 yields 3.541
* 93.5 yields 3.616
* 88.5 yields 3.528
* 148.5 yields 3.934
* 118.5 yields 3.889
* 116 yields 3.994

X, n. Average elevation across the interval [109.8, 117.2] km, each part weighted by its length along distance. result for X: 3.98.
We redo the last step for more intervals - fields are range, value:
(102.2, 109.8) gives 3.86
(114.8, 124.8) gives 3.92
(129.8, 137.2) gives 3.92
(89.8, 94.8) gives 3.82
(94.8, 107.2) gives 3.83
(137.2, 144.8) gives 3.81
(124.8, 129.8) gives 4.02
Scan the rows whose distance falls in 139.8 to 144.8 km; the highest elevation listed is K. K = 4.021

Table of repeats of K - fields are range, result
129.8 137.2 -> 3.963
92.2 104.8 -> 4.046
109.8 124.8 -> 4.031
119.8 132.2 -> 4.07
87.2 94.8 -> 4.034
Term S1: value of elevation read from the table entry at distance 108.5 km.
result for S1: 3.747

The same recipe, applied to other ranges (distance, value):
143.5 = 3.606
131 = 3.908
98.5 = 3.755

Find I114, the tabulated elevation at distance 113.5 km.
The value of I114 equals 3.906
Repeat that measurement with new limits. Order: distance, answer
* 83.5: 3.636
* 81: 3.712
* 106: 3.803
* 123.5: 3.904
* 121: 3.89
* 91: 4.034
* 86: 3.869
